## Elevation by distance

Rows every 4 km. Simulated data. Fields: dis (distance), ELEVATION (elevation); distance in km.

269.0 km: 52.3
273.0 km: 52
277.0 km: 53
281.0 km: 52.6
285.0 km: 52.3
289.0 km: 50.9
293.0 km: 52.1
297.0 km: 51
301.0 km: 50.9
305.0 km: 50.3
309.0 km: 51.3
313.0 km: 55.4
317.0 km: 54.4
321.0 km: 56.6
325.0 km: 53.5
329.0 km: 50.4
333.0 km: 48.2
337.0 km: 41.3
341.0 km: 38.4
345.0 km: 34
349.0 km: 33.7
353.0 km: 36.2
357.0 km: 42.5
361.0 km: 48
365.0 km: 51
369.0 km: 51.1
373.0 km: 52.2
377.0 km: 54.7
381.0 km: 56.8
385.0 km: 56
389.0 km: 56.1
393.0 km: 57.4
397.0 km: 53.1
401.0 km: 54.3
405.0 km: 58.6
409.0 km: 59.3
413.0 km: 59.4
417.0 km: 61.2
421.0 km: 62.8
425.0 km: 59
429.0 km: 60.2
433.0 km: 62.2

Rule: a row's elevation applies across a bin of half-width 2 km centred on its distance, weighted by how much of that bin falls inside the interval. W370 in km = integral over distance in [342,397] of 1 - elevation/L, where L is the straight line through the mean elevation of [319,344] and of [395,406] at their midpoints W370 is 3.7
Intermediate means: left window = 47.5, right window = 55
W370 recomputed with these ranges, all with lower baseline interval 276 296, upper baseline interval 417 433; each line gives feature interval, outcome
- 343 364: 6.3 km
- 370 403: 2.0 km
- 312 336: 0.9 km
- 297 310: 0.6 km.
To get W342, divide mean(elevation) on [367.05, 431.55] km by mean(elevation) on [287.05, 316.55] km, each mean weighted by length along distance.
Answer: 1.10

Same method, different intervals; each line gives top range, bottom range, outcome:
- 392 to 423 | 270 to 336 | 1.12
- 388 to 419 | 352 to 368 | 1.27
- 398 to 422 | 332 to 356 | 1.53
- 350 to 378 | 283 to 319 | 0.91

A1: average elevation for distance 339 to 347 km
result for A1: 36.2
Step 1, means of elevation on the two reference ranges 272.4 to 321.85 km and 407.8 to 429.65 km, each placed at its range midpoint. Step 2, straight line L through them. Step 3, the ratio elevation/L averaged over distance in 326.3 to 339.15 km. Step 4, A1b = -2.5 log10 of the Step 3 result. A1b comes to 0.17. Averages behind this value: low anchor 52.4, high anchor 60.4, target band 46.9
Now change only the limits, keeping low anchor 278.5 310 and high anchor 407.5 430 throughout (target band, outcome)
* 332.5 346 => 0.34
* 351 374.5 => 0.20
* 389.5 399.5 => 0.06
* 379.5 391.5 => 0.03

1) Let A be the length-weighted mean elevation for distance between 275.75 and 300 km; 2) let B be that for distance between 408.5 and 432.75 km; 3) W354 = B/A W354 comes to 1.17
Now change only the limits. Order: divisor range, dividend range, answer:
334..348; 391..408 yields 1.46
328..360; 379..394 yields 1.40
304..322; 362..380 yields 0.97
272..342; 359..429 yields 1.10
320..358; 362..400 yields 1.25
